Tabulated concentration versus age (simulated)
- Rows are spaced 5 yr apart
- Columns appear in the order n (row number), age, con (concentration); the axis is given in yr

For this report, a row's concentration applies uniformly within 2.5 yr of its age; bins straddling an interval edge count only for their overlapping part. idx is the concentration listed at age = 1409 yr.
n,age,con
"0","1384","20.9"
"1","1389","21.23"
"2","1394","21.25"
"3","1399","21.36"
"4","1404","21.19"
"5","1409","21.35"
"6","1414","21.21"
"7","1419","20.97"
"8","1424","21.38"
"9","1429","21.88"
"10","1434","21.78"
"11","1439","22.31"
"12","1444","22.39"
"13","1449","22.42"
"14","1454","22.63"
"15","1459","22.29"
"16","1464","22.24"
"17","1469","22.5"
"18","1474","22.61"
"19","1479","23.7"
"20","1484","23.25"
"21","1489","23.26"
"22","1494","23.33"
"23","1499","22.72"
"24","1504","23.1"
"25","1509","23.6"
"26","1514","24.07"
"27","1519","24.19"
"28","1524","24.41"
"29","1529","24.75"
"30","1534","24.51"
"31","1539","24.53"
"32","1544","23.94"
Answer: 21.35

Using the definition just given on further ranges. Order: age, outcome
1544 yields 23.94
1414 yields 21.21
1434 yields 21.78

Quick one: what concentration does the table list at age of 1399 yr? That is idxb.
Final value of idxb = 21.36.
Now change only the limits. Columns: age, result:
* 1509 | 23.6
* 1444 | 22.39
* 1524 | 24.41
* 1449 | 22.42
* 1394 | 21.25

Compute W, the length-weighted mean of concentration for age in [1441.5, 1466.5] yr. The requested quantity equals 22.4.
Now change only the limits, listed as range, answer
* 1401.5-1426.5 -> 21.2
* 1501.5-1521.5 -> 23.7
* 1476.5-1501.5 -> 23.3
